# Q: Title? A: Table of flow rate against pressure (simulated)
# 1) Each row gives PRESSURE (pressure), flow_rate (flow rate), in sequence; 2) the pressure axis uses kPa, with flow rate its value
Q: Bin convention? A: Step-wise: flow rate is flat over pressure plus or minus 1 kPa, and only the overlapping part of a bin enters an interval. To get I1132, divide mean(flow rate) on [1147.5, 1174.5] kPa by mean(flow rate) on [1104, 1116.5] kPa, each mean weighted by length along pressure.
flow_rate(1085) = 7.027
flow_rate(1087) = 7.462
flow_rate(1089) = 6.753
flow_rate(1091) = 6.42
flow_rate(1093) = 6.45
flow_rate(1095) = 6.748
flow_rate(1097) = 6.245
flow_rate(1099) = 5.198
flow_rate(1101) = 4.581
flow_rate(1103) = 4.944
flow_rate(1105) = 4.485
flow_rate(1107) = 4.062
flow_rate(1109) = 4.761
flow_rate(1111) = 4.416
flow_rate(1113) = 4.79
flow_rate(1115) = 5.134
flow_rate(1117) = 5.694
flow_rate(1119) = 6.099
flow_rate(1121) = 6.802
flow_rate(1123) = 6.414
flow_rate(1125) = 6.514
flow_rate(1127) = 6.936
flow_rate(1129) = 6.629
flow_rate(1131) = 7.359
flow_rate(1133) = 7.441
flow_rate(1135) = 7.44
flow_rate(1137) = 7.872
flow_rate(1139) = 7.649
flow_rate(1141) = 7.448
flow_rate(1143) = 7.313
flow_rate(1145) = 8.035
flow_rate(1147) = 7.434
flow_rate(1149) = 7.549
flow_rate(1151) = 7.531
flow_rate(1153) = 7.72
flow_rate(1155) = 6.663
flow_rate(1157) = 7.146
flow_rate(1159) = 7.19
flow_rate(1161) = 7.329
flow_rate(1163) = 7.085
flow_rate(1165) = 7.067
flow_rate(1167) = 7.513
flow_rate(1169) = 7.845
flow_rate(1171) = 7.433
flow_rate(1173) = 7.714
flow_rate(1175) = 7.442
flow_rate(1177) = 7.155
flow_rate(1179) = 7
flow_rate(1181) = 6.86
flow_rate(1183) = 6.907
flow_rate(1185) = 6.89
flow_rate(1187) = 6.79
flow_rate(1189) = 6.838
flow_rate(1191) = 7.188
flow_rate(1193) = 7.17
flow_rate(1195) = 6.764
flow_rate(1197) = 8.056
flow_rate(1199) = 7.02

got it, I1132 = 1.6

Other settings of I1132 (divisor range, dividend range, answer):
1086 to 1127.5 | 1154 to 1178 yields 1.27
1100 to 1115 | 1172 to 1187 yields 1.54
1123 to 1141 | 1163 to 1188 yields 1.00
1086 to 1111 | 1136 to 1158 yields 1.33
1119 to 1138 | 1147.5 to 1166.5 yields 1.04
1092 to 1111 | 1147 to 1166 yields 1.39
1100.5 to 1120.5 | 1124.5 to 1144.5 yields 1.47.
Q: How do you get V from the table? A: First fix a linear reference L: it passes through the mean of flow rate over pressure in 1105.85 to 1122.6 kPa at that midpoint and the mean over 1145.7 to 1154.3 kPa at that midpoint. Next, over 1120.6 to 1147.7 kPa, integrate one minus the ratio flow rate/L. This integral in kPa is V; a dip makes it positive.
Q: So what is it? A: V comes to -3.01 kPa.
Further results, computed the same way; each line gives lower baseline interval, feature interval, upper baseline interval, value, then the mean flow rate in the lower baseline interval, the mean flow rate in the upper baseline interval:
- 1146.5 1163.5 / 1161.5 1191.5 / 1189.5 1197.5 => 0.3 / 7.3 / 7.22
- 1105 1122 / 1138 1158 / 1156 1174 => -2.5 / 5.18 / 7.37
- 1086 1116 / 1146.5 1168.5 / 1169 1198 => -2.2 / 5.5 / 7.18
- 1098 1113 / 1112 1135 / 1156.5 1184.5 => -4.3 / 4.65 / 7.26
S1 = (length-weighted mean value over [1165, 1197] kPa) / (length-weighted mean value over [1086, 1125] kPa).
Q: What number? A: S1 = 1.27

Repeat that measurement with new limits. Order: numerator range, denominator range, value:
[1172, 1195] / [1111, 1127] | 1.20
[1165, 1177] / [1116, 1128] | 1.17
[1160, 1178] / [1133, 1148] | 0.97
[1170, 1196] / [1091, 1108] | 1.31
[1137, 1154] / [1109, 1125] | 1.35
